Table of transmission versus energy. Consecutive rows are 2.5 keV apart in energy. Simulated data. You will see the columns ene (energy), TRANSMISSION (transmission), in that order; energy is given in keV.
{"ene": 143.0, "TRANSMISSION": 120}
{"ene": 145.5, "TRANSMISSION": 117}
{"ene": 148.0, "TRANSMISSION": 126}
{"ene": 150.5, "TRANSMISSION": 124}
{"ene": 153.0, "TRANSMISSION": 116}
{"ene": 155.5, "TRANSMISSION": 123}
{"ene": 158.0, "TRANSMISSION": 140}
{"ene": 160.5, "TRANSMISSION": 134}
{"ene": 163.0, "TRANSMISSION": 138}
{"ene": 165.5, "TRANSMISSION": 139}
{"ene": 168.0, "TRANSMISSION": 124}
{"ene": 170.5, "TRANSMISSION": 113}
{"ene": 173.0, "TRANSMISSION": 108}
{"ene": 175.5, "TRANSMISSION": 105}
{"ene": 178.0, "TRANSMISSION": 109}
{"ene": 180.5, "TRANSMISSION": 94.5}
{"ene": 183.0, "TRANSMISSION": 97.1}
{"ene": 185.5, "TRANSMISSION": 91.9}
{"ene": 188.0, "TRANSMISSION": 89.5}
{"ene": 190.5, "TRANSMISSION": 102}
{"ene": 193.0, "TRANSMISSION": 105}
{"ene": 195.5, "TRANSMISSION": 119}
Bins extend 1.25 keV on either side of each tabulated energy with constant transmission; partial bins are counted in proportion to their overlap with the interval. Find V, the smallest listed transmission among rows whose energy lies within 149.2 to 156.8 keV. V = 116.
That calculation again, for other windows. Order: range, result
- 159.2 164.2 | 134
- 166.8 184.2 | 94.5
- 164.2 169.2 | 124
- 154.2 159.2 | 123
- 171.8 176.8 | 105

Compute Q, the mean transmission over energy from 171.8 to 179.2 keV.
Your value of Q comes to 107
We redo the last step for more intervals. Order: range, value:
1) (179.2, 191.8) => 95.1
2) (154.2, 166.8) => 135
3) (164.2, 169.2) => 132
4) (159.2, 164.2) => 136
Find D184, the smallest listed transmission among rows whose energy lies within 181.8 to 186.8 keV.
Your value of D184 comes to 91.9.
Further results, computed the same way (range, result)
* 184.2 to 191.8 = 89.5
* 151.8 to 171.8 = 113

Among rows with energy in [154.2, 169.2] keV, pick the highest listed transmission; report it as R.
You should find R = 140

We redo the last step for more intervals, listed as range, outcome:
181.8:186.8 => 97.1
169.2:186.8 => 113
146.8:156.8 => 126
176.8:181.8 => 109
